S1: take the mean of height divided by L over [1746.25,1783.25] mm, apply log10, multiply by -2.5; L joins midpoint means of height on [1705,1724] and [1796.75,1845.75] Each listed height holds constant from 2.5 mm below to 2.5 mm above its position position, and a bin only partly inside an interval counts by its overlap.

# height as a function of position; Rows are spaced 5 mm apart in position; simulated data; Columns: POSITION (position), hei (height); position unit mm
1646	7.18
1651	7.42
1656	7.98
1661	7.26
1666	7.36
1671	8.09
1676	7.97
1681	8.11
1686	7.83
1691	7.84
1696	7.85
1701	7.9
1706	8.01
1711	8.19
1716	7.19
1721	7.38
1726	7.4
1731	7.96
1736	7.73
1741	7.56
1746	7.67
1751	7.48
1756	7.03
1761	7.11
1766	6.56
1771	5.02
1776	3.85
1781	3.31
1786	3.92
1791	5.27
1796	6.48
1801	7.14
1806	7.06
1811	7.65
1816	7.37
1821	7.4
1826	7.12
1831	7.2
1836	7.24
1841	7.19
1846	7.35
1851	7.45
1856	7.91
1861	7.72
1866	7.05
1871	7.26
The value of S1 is 0.257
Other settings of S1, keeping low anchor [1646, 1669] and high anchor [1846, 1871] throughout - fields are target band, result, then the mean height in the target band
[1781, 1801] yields 0.39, 5.22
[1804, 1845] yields 0.03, 7.28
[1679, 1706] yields -0.06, 7.91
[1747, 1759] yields 0.03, 7.3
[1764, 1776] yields 0.36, 5.35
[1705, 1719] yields -0.04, 7.76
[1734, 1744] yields -0.02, 7.64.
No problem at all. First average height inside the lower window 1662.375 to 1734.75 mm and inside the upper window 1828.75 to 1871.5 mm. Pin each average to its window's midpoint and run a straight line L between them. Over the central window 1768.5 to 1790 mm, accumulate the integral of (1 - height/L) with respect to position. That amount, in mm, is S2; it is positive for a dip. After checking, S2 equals 9.8 mm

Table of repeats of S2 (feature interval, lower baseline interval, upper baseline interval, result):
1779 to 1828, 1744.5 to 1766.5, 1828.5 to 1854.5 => 6.6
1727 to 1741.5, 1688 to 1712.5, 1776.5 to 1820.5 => -0.9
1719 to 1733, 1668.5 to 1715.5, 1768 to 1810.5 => -1.1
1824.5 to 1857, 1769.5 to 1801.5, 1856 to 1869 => -2.9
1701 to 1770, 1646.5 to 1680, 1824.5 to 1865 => 1.1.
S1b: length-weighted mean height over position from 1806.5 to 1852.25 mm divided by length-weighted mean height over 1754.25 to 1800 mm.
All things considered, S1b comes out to 1.35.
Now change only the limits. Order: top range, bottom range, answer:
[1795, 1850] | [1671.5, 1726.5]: 0.92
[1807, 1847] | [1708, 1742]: 0.96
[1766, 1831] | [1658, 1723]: 0.78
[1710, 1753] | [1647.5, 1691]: 0.98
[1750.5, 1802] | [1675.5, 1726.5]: 0.72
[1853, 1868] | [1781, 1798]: 1.54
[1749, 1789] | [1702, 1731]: 0.72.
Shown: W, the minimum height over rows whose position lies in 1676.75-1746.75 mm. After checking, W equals 7.19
